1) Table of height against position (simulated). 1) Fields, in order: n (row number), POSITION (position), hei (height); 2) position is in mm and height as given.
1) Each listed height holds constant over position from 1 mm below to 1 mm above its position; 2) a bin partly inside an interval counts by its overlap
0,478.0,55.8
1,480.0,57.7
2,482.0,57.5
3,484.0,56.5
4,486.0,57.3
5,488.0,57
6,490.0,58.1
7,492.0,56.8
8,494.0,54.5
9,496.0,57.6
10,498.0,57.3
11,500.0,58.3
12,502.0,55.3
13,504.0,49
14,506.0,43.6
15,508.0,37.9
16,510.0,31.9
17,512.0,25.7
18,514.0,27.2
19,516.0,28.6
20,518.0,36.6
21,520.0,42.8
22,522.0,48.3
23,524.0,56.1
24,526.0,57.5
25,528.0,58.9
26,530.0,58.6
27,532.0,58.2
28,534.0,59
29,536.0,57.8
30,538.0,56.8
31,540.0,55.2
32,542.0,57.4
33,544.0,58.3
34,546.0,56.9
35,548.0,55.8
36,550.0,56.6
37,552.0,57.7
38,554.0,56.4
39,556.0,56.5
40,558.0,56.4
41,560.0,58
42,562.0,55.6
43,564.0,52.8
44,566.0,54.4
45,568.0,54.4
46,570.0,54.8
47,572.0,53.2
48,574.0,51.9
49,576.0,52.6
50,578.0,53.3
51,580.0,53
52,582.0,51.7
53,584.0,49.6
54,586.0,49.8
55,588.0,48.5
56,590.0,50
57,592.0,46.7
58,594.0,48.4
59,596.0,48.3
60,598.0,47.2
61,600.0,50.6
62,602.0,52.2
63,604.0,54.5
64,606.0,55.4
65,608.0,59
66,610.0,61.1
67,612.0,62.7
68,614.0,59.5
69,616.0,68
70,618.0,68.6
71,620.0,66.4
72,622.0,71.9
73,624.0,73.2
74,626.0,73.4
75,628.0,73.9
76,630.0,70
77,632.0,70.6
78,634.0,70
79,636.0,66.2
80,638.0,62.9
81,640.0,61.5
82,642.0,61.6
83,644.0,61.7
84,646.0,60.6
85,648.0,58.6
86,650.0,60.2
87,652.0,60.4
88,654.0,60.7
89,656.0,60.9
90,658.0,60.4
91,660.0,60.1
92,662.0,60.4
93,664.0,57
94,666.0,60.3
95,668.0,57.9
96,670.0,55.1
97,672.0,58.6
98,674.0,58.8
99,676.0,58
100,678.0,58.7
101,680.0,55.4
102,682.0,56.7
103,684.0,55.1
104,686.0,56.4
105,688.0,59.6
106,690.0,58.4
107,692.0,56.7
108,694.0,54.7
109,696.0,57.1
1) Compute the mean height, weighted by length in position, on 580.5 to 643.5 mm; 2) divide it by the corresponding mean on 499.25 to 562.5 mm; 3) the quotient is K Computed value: 1.18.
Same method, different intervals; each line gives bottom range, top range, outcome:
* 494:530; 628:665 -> 1.36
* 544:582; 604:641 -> 1.20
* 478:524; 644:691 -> 1.21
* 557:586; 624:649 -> 1.24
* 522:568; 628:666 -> 1.11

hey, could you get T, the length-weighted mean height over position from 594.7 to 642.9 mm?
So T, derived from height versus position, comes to 62.8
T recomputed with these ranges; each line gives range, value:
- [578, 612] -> 52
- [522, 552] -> 57.1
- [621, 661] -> 64.9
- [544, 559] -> 56.7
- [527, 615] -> 54.7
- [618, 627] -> 70.9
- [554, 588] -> 53.6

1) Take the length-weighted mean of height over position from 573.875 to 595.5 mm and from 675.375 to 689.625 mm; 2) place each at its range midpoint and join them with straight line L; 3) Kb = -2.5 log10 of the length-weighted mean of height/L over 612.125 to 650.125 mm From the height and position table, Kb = -0.23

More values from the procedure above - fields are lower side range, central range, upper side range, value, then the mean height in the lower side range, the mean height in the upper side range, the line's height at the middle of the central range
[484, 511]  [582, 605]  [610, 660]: 0.224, 52.1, 65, 61.1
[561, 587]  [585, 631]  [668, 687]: -0.092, 52.9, 57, 54.2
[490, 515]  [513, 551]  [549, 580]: -0.024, 46.7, 54.9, 50.6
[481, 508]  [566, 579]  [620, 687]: 0.094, 54.6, 62.1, 58.3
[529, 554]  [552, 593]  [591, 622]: 0.081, 57.3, 57.1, 57.2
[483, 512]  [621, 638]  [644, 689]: -0.232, 51.3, 58.7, 57.1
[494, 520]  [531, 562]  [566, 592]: -0.194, 42.9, 51.8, 47.8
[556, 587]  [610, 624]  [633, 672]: -0.152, 53.5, 60.8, 57.6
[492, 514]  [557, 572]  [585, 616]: -0.085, 46.6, 53.4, 50.9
